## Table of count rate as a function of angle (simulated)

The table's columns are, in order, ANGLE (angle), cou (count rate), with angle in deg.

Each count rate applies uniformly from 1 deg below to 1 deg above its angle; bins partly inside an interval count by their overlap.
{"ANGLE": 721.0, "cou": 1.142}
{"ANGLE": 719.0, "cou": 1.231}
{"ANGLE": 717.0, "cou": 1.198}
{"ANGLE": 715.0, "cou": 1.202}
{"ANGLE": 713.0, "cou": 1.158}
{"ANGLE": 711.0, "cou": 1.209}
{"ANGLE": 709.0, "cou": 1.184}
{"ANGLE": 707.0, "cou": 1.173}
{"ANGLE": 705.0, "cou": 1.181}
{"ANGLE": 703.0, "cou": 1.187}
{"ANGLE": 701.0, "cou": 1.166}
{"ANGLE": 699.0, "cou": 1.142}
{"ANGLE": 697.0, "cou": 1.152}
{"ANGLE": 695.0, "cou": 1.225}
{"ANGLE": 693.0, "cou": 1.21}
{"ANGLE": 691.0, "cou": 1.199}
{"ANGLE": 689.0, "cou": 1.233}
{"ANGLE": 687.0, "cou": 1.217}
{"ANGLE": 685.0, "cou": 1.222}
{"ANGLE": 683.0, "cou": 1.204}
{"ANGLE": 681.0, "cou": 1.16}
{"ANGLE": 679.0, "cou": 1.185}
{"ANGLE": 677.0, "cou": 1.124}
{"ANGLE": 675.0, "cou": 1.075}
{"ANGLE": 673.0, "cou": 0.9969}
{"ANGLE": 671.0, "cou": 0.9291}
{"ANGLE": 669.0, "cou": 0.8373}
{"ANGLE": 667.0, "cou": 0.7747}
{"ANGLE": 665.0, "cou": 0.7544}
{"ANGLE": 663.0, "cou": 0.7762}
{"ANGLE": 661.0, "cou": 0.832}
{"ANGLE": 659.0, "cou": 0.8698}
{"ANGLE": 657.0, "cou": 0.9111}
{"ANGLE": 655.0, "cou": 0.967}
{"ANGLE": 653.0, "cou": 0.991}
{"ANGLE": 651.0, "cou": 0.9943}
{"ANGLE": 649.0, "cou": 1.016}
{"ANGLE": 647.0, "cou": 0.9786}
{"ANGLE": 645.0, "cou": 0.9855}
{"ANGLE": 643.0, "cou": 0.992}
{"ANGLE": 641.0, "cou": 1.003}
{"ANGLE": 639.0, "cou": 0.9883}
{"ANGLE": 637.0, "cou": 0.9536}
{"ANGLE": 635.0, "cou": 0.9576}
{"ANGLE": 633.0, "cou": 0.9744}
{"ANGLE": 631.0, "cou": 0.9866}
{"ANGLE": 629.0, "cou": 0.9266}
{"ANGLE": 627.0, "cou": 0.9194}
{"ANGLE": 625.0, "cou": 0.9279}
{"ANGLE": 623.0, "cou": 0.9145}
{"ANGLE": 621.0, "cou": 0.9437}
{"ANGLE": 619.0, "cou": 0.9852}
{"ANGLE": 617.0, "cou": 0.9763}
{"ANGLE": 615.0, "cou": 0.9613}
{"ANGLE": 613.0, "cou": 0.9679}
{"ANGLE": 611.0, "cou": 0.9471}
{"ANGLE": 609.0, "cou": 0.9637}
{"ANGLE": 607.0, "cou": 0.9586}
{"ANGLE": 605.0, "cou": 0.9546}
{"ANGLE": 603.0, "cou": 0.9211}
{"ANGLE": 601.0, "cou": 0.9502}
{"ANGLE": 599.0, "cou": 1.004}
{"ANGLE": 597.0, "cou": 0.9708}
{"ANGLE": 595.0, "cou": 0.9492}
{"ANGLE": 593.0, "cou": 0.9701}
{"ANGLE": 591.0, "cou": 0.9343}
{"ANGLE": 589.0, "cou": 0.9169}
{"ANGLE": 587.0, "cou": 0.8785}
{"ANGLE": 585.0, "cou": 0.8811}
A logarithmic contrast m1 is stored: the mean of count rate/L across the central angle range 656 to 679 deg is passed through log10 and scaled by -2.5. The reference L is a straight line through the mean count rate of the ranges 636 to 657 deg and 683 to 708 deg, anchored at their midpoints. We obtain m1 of 0.18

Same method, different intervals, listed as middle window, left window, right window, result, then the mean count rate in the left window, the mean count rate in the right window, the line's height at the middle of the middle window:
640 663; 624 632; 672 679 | 0.07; 0.94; 1.08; 1.01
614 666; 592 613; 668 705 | 0.10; 0.959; 1.14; 1.04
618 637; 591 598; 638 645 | 0.04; 0.959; 0.993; 0.983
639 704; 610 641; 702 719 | 0.05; 0.957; 1.19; 1.08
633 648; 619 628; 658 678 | -0.07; 0.933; 0.897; 0.919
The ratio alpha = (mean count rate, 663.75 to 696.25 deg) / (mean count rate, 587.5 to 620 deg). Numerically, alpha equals 1.1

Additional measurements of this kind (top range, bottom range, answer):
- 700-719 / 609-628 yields 1.25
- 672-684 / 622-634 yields 1.19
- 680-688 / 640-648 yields 1.21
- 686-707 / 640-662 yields 1.24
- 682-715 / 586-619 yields 1.25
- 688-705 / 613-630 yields 1.26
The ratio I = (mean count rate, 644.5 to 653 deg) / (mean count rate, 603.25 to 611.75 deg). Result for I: 1.04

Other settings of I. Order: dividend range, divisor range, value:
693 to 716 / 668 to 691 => 1.06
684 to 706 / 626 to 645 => 1.23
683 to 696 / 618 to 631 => 1.29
